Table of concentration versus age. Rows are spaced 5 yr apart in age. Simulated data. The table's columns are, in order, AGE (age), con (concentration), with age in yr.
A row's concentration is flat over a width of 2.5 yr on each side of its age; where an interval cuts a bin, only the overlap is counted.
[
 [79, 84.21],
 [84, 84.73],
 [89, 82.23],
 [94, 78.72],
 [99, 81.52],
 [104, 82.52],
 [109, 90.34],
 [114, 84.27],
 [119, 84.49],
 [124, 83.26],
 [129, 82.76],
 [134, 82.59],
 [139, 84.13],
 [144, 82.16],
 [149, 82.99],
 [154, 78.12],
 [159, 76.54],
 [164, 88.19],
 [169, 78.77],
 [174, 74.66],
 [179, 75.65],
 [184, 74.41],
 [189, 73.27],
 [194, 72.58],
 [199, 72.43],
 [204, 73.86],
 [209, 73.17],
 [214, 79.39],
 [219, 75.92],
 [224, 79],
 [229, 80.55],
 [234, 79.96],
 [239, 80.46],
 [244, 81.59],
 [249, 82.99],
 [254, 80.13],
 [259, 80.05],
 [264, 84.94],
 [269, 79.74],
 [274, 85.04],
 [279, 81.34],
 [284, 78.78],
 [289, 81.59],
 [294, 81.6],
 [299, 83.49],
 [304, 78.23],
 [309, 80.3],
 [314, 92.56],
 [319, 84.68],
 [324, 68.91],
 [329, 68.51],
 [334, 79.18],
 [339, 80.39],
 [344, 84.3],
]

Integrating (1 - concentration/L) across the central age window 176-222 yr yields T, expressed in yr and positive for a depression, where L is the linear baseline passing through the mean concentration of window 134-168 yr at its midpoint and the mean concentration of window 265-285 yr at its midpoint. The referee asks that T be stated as 4.08 yr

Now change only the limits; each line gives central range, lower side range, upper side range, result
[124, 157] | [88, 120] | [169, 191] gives -1.1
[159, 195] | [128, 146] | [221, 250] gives 2.2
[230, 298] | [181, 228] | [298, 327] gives -2.7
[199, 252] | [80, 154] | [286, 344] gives 2.0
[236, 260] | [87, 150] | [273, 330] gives 0.1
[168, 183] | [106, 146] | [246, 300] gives 1.3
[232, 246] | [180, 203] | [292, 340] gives -0.9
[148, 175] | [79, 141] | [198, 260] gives 0.4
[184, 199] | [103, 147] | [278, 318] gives 1.9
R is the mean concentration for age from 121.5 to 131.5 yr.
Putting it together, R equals 83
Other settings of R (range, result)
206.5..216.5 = 76.3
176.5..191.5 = 74.4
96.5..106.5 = 82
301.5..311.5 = 79.3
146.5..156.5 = 80.6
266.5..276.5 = 82.4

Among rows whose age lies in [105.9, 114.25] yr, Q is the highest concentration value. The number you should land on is 90.34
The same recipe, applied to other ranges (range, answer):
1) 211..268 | 84.94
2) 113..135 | 84.49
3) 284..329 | 92.56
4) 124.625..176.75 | 88.19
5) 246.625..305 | 85.04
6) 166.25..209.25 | 78.77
